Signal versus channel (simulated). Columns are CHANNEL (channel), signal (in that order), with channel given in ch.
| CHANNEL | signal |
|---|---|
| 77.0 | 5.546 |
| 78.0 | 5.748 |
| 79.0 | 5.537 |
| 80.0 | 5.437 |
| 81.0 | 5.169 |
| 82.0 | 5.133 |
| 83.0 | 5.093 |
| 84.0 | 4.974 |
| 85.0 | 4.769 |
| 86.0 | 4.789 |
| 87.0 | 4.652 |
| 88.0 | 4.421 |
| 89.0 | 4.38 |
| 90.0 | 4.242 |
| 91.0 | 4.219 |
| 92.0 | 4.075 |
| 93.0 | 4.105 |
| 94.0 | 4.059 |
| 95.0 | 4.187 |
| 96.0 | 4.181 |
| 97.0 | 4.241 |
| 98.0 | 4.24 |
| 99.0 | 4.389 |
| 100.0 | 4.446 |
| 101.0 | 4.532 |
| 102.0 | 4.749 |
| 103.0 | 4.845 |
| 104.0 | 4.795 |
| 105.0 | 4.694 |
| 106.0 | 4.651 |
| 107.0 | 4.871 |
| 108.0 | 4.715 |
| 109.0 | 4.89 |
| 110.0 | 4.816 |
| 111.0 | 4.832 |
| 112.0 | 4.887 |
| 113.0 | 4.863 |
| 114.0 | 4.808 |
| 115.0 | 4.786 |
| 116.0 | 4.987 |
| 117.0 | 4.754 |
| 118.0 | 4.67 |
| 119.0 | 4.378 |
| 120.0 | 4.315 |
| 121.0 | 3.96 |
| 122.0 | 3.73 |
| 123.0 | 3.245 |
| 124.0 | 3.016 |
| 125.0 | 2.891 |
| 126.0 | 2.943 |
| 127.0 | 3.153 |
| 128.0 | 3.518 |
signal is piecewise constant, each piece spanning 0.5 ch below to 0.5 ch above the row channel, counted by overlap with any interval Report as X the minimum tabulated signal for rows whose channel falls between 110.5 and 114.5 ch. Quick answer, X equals 4.808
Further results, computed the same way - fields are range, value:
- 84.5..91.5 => 4.219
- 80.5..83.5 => 5.093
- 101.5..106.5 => 4.651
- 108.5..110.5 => 4.816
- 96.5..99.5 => 4.24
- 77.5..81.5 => 5.169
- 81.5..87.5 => 4.652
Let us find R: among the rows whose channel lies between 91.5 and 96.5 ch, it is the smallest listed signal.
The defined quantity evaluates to 4.059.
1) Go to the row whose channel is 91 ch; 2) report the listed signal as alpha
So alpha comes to 4.219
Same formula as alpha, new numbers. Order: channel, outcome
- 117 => 4.754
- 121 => 3.96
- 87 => 4.652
